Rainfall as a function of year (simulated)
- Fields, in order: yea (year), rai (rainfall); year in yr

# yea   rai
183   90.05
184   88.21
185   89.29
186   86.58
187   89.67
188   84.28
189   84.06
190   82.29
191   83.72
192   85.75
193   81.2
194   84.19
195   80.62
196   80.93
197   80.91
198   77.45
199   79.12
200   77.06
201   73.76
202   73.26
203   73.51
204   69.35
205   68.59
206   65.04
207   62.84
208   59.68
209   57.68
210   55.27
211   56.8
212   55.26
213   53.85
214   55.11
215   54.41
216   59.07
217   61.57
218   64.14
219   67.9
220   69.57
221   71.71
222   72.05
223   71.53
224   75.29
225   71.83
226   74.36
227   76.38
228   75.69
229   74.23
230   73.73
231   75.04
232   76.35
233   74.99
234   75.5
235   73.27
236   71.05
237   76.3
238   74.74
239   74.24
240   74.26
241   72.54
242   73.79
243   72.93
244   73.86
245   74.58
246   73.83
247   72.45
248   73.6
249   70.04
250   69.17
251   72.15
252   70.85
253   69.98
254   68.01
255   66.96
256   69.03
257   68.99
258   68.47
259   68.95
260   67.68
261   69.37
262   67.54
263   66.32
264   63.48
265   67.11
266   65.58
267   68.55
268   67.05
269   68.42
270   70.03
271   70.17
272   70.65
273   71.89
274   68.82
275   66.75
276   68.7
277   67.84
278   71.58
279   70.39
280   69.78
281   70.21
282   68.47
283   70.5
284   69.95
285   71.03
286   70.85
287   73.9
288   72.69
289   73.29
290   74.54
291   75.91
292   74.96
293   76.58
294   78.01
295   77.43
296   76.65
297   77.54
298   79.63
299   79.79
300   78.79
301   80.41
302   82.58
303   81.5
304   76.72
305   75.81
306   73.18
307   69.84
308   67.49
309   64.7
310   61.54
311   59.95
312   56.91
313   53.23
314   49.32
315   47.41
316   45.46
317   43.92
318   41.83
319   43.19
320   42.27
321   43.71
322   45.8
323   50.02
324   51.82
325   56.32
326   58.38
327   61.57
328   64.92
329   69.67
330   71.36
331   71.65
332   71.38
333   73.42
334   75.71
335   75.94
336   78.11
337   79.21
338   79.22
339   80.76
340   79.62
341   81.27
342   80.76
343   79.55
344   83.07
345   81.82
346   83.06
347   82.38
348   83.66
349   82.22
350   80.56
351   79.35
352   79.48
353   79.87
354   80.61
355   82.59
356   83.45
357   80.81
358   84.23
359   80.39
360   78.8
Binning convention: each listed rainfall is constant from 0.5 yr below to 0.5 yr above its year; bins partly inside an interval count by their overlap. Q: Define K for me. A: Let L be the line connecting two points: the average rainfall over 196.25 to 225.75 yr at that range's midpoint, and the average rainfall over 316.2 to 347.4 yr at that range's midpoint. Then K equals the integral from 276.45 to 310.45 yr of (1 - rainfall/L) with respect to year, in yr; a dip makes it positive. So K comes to -3.4 yr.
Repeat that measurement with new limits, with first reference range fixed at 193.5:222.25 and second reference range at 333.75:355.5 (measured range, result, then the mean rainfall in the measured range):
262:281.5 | 1.3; 68.6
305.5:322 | 5.1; 53.7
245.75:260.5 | 0.4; 69.9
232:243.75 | -0.6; 74.1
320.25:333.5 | 3.1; 60.4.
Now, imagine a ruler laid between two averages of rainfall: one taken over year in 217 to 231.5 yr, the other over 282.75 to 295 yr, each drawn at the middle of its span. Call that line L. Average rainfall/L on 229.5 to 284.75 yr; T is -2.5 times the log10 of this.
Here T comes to 0.03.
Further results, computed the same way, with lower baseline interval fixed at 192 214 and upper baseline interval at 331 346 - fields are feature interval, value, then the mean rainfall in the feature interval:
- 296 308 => -0.02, 77.3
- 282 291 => 0.05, 72.1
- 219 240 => -0.03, 73.8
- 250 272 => 0.08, 68.4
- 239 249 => -0.01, 73.4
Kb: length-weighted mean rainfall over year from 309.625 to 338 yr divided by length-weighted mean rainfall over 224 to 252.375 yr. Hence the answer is 0.80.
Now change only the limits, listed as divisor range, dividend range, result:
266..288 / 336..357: 1.16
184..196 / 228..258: 0.86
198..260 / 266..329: 0.95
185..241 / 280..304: 1.04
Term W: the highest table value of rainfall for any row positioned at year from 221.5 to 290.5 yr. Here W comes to 76.38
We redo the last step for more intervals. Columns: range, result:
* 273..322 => 82.58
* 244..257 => 74.58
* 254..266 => 69.37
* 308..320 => 67.49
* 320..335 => 75.94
